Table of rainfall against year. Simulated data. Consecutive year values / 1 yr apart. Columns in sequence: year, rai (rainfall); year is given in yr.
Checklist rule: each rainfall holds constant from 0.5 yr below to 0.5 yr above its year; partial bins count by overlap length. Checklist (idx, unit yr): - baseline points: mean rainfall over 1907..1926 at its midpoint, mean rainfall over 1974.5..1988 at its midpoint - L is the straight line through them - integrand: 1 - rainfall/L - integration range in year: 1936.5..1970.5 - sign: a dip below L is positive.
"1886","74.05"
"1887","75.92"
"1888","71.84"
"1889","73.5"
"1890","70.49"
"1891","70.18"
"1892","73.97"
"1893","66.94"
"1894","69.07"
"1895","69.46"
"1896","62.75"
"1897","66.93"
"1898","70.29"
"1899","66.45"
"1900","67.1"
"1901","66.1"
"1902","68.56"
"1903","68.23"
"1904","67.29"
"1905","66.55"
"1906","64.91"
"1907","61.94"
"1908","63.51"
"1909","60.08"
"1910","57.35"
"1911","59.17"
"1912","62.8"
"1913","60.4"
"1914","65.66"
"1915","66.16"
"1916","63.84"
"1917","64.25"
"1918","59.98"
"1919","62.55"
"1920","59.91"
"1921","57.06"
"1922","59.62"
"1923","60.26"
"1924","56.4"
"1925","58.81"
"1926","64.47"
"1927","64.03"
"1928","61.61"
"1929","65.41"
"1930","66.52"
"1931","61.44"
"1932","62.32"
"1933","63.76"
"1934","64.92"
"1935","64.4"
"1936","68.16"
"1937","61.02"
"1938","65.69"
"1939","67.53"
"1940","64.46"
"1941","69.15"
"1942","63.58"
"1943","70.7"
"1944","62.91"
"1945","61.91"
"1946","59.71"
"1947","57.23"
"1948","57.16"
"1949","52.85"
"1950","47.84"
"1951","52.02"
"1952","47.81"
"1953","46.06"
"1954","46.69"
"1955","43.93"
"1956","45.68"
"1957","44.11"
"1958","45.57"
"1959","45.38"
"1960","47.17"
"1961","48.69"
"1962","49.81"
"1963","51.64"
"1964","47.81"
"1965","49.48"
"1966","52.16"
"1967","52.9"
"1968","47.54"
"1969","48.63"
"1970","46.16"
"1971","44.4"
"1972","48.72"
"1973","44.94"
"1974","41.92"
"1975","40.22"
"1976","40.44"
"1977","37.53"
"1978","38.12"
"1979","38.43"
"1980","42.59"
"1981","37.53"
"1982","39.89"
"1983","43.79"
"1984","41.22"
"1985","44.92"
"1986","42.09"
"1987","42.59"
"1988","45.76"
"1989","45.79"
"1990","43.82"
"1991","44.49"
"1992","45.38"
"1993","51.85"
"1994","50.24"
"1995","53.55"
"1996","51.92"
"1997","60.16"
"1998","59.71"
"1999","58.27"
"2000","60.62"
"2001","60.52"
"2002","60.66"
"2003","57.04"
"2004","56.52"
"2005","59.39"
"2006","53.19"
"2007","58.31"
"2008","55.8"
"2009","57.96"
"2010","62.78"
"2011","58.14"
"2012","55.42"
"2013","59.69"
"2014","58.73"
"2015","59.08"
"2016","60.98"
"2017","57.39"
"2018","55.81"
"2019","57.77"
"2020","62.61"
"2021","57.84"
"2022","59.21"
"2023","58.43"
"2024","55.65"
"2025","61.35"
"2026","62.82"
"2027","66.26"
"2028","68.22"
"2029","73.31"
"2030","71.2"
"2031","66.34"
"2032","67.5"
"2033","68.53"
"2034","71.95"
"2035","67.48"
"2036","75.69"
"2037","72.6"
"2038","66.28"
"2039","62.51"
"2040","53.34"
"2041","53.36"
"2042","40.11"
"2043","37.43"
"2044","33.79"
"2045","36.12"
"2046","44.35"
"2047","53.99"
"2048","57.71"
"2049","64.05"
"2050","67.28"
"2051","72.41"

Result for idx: -2.63 yr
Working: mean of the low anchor 61.1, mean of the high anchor 40.9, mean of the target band 53.6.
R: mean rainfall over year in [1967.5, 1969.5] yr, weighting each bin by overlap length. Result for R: 48.1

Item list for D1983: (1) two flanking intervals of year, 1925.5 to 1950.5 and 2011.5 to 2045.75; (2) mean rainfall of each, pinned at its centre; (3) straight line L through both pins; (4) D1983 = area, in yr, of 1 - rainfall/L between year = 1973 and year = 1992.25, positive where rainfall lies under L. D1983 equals 6.1 yr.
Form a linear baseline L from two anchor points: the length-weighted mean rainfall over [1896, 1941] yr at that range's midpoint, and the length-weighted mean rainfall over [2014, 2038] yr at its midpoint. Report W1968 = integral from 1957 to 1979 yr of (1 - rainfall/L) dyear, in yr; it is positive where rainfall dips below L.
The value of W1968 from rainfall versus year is 6.2 yr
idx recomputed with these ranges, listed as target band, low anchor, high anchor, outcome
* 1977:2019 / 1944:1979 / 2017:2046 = 2.0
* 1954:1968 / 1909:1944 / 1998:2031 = 3.1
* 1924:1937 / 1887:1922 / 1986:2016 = -0.2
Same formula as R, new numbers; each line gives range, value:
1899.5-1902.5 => 67.3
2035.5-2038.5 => 71.5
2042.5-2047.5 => 41.1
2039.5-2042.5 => 48.9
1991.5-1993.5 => 48.6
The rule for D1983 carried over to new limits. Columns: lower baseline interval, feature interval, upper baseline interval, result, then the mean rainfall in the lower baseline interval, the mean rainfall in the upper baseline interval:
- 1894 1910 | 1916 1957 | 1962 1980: -2.9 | 65.8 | 45.4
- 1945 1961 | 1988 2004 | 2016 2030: 1.0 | 49.7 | 61.6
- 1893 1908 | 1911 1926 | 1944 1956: 0.0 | 66.7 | 52.3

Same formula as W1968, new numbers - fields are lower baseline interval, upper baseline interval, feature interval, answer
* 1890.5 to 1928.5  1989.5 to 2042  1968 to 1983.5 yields 4.8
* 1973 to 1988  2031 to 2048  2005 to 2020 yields -2.6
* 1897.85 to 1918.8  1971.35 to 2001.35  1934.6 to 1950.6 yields -1.6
